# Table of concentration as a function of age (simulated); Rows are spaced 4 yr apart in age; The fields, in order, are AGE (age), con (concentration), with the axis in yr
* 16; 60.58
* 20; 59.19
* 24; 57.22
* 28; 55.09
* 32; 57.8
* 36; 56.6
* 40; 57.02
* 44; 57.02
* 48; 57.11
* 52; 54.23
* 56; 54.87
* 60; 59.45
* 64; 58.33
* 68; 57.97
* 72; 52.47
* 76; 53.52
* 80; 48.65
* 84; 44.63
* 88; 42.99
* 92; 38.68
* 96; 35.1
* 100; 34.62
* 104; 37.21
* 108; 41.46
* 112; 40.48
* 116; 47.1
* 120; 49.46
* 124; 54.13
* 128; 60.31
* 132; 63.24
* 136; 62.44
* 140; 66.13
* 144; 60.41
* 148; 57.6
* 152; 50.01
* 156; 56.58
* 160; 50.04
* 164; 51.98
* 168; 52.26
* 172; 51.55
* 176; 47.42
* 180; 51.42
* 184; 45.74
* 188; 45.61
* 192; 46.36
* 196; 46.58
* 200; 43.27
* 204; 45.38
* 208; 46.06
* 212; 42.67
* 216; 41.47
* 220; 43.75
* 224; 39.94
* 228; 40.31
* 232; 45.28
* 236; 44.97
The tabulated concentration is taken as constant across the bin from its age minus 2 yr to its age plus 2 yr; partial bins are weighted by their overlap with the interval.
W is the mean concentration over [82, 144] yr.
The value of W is 48.3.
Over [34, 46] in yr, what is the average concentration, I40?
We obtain 56.9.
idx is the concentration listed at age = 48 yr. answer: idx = 57.11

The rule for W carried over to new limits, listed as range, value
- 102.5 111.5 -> 39.6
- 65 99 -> 46.7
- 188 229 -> 43.8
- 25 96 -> 52.9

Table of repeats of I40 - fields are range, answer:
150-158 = 53.3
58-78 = 56.3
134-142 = 64.3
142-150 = 59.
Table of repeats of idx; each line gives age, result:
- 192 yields 46.36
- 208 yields 46.06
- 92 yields 38.68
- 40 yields 57.02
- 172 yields 51.55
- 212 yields 42.67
